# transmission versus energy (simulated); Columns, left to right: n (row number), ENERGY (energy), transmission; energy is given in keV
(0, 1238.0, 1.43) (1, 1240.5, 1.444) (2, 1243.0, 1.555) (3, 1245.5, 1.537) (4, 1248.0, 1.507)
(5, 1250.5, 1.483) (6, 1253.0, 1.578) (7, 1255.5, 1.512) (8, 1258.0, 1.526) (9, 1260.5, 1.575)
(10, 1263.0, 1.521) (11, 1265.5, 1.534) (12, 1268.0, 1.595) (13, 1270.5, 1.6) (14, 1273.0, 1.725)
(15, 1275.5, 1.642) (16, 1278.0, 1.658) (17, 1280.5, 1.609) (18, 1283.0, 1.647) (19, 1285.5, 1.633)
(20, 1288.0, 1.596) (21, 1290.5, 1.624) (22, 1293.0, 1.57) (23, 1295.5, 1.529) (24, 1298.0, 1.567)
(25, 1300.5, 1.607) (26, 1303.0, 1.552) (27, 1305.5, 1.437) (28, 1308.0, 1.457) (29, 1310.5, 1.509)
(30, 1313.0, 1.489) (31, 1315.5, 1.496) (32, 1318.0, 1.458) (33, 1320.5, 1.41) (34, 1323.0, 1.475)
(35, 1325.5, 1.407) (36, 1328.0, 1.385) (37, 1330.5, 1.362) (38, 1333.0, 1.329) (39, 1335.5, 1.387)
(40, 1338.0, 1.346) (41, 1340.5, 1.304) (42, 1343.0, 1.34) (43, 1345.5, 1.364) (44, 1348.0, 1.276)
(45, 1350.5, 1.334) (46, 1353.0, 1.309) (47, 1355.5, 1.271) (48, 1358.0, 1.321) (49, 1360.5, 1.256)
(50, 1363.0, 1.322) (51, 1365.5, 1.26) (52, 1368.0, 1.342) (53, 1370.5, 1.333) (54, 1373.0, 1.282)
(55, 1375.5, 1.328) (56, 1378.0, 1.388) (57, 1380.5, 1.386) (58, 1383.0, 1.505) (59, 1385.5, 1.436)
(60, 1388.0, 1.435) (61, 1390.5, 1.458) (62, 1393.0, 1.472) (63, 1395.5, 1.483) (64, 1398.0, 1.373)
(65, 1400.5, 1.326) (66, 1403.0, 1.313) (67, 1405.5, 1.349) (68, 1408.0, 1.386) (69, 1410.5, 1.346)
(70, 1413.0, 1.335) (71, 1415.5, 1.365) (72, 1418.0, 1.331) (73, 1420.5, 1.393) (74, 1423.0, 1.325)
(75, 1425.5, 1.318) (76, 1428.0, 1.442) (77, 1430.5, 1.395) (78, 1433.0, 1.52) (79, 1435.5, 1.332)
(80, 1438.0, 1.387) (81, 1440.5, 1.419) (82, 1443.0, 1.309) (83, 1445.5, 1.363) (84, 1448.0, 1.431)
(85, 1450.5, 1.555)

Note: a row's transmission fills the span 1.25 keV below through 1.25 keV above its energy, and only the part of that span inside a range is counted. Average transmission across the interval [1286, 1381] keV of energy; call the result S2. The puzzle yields 1.41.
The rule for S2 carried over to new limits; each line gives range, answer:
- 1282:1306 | 1.58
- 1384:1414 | 1.39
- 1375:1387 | 1.41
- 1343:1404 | 1.36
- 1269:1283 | 1.65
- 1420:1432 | 1.38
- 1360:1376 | 1.3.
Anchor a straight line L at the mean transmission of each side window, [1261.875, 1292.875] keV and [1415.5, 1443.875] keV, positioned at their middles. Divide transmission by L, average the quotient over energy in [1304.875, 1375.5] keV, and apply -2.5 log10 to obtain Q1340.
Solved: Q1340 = 0.12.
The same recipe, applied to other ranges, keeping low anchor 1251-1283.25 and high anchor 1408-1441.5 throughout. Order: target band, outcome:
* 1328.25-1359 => 0.12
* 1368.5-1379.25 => 0.09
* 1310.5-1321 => 0.04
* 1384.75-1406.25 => 0.01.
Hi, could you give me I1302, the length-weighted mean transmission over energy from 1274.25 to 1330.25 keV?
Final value 1.53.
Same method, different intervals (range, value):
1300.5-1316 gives 1.5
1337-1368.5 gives 1.31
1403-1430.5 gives 1.36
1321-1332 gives 1.41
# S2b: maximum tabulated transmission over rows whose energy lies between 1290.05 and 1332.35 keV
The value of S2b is 1.624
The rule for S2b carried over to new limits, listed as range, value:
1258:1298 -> 1.725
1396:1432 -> 1.442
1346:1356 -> 1.334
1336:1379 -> 1.388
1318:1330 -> 1.475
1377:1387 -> 1.505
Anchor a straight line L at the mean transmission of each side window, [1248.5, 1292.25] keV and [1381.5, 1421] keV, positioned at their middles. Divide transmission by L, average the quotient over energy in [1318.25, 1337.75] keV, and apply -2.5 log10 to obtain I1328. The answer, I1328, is 0.082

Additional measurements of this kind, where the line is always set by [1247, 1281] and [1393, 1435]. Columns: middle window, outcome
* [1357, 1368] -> 0.12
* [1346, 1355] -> 0.12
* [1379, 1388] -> -0.02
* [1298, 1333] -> 0.03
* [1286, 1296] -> -0.03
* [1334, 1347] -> 0.10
